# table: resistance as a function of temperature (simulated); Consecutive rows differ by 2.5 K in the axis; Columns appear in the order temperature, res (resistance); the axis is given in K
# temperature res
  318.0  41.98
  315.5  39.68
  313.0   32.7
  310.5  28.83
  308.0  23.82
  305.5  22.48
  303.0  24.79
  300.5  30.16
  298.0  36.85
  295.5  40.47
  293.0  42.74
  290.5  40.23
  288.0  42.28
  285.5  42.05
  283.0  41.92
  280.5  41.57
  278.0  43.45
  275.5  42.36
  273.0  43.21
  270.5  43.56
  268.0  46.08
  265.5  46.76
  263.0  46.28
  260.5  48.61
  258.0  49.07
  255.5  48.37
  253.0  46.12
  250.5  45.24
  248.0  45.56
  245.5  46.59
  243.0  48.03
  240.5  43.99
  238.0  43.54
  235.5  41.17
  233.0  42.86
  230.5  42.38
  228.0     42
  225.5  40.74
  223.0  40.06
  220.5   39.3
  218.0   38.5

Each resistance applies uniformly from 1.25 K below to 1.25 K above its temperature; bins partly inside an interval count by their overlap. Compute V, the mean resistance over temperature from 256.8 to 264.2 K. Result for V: 48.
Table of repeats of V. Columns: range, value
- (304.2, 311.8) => 25.1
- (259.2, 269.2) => 46.9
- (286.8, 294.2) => 41.7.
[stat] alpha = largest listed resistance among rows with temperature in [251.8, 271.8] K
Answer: 49.07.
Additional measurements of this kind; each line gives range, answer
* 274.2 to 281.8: 43.45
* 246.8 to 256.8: 48.37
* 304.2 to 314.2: 32.7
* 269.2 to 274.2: 43.56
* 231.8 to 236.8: 42.86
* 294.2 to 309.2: 40.47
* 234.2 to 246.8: 48.03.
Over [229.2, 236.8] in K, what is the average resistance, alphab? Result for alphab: 42.1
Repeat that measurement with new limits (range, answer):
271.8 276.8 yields 42.8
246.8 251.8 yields 45.4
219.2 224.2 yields 39.7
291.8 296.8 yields 41.5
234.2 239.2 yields 42.3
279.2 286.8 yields 41.9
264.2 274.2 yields 44.9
